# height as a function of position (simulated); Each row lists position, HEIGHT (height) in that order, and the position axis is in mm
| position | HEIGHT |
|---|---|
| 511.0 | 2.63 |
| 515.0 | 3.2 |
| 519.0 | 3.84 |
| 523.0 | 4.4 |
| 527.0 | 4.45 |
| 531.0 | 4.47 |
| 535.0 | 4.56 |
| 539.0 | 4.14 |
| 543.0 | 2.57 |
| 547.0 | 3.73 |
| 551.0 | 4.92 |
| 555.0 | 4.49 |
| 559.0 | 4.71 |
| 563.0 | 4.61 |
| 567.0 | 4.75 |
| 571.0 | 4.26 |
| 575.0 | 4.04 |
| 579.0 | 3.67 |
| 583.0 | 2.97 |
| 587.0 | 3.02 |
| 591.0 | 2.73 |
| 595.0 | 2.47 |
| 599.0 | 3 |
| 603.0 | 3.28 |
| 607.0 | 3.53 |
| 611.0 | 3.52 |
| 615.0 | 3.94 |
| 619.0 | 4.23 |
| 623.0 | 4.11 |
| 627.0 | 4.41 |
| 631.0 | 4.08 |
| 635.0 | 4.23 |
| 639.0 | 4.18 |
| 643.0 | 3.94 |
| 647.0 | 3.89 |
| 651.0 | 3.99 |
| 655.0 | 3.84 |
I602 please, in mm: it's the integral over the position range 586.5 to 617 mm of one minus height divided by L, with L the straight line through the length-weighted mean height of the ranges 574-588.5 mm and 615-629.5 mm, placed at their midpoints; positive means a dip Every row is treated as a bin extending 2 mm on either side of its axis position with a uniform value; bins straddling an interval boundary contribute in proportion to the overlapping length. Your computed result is 4.94 mm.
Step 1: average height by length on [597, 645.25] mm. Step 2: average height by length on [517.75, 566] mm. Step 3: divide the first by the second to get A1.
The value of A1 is 0.9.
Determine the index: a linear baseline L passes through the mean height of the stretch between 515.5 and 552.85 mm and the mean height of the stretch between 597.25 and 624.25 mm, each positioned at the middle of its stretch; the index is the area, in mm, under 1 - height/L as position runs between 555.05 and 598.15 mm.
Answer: 1.3 mm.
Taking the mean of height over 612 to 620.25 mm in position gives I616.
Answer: 4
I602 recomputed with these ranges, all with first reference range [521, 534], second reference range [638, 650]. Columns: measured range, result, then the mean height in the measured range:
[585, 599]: 4.7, 2.78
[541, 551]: 2.0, 3.5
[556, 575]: -1.0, 4.52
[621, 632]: -0.4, 4.21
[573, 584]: 1.6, 3.61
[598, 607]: 2.0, 3.24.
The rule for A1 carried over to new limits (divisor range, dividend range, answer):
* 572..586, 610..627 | 1.13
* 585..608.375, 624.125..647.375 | 1.38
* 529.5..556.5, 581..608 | 0.72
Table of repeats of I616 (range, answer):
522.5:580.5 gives 4.25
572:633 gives 3.55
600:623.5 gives 3.71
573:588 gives 3.45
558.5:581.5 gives 4.29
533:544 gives 3.86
